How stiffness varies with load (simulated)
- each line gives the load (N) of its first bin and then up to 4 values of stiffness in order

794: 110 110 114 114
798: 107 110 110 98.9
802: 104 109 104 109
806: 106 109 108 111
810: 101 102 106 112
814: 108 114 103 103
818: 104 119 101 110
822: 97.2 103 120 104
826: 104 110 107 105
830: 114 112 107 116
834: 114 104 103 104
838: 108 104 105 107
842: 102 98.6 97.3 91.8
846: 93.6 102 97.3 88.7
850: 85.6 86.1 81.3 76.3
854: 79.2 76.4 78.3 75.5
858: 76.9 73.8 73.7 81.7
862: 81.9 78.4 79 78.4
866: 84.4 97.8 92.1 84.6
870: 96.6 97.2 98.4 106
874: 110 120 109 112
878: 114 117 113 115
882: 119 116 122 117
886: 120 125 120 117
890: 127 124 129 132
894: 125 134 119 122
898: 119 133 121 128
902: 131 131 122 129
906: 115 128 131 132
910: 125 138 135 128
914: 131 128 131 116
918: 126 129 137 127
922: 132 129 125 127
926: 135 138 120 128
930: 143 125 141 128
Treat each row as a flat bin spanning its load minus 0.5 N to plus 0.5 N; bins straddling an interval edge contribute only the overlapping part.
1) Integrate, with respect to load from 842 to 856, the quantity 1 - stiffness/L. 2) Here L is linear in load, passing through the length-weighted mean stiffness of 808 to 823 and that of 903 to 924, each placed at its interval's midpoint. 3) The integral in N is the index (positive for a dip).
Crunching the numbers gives 3.07 N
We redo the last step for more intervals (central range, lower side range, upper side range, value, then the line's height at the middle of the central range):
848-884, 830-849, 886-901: 6.6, 114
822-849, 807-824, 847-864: -3.1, 94.1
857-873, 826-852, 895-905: 3.8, 112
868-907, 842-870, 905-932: -3.8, 108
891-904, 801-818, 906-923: -0.1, 126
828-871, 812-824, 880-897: 7.8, 114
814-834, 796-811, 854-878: -1.3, 102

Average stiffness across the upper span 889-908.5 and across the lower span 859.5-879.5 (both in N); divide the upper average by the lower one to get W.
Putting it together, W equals 1.32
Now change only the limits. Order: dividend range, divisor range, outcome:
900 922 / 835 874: 1.42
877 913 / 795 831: 1.15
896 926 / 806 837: 1.19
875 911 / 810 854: 1.20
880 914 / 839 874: 1.41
